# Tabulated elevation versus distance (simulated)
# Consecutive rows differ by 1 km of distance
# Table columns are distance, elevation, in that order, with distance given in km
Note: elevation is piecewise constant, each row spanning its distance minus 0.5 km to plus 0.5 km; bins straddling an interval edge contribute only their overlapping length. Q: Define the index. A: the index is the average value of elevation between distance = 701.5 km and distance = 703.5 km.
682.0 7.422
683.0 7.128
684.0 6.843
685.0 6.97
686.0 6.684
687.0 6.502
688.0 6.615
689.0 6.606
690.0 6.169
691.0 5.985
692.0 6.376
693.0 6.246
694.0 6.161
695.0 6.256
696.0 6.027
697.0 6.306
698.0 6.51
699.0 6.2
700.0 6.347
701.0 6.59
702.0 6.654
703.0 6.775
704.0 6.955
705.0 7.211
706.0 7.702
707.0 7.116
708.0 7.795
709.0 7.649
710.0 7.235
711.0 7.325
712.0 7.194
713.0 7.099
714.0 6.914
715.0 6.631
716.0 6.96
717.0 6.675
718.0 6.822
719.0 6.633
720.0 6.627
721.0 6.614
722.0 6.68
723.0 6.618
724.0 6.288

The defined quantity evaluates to 6.71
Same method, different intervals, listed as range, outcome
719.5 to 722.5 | 6.64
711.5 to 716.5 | 6.96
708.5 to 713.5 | 7.3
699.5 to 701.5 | 6.47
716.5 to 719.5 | 6.71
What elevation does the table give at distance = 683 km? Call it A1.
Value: 7.128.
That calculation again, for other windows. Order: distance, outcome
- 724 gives 6.288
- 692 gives 6.376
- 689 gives 6.606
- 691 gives 5.985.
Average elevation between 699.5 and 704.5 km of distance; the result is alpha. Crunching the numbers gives 6.66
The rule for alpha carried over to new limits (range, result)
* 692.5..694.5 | 6.2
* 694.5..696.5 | 6.14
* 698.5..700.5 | 6.27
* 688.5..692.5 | 6.28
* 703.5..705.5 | 7.08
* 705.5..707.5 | 7.41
